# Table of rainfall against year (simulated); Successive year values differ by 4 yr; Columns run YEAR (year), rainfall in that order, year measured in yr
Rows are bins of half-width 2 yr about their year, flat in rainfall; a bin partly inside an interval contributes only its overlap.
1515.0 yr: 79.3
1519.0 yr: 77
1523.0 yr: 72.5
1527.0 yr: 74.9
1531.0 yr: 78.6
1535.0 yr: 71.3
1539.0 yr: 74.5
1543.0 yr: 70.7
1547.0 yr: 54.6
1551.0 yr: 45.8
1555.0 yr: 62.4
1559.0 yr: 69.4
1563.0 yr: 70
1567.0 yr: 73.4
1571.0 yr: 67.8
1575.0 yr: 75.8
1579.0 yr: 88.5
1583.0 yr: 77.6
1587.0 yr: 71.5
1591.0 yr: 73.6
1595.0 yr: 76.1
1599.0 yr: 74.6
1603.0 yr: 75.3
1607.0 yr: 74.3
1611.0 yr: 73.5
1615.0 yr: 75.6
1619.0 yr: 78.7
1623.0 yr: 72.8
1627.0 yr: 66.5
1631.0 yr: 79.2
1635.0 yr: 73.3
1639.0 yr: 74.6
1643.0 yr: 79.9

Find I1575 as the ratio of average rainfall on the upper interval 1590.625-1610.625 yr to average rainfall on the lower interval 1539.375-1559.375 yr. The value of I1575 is 1.23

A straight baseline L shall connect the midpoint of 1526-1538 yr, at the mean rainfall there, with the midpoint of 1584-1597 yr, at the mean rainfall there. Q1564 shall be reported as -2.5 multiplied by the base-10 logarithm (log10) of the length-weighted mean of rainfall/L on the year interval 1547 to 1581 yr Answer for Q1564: 0.093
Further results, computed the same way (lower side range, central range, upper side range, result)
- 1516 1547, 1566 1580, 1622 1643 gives -0.03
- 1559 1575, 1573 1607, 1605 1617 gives -0.05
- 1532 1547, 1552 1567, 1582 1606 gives 0.08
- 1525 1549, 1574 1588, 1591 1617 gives -0.08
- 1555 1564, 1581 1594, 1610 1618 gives -0.04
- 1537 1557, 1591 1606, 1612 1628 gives -0.07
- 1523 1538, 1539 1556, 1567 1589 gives 0.24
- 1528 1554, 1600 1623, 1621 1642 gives -0.05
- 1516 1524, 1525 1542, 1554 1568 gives -0.02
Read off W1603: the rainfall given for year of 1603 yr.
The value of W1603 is 75.3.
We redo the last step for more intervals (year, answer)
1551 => 45.8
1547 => 54.6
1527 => 74.9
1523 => 72.5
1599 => 74.6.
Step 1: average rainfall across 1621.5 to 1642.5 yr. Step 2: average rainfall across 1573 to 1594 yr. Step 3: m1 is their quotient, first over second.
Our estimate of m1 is 1.0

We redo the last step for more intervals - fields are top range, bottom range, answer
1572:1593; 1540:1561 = 1.26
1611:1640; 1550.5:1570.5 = 1.13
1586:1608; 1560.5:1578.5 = 1.02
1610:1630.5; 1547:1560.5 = 1.27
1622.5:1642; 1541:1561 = 1.22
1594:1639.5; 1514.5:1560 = 1.08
